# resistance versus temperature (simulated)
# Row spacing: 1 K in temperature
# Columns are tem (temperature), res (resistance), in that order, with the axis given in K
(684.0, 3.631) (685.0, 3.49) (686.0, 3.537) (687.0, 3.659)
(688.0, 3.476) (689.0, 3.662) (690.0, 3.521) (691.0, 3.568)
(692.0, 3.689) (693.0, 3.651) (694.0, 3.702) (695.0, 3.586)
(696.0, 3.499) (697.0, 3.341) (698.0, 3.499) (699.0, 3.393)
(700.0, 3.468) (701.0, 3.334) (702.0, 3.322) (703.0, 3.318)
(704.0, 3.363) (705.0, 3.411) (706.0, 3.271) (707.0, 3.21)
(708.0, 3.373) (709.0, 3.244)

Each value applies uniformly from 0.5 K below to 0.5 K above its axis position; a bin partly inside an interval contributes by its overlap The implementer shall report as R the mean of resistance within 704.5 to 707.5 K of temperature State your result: 3.3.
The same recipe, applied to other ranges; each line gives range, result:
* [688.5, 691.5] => 3.58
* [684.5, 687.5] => 3.56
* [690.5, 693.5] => 3.64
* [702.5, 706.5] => 3.34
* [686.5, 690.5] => 3.58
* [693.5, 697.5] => 3.53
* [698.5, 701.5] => 3.4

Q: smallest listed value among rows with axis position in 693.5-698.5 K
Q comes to 3.341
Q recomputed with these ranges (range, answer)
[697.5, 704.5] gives 3.318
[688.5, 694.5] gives 3.521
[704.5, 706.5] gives 3.271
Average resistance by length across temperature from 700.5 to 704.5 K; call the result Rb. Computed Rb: 3.33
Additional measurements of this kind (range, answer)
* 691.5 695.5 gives 3.66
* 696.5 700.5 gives 3.43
